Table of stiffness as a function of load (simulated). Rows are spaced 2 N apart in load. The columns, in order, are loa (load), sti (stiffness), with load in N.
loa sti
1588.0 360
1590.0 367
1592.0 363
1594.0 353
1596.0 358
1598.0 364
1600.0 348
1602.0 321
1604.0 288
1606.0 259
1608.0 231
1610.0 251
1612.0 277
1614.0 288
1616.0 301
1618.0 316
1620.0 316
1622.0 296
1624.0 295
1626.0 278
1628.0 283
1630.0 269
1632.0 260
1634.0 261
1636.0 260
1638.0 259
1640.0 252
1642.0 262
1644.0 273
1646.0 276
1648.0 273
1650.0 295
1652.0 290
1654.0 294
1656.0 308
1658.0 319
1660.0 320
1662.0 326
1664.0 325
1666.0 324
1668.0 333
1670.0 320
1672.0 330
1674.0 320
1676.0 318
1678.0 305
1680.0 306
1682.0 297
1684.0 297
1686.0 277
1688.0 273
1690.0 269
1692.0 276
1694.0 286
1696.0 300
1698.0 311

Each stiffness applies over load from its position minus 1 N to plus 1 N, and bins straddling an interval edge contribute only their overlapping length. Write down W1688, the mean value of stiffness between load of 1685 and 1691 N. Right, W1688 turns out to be 273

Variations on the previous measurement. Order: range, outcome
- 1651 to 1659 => 303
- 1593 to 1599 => 358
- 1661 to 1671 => 326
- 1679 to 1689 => 290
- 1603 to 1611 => 257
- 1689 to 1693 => 272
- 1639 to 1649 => 267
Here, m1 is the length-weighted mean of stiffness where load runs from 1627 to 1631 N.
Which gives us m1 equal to 276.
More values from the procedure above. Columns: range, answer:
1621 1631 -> 284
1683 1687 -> 287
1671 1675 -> 325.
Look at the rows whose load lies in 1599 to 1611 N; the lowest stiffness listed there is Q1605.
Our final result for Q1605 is 231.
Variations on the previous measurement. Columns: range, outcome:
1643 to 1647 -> 273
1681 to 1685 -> 297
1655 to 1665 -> 308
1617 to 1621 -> 316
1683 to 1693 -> 269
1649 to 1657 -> 290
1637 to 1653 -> 252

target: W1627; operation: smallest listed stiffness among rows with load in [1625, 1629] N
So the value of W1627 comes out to 278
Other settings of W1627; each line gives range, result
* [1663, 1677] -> 318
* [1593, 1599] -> 353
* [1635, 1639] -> 259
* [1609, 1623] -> 251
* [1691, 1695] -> 276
